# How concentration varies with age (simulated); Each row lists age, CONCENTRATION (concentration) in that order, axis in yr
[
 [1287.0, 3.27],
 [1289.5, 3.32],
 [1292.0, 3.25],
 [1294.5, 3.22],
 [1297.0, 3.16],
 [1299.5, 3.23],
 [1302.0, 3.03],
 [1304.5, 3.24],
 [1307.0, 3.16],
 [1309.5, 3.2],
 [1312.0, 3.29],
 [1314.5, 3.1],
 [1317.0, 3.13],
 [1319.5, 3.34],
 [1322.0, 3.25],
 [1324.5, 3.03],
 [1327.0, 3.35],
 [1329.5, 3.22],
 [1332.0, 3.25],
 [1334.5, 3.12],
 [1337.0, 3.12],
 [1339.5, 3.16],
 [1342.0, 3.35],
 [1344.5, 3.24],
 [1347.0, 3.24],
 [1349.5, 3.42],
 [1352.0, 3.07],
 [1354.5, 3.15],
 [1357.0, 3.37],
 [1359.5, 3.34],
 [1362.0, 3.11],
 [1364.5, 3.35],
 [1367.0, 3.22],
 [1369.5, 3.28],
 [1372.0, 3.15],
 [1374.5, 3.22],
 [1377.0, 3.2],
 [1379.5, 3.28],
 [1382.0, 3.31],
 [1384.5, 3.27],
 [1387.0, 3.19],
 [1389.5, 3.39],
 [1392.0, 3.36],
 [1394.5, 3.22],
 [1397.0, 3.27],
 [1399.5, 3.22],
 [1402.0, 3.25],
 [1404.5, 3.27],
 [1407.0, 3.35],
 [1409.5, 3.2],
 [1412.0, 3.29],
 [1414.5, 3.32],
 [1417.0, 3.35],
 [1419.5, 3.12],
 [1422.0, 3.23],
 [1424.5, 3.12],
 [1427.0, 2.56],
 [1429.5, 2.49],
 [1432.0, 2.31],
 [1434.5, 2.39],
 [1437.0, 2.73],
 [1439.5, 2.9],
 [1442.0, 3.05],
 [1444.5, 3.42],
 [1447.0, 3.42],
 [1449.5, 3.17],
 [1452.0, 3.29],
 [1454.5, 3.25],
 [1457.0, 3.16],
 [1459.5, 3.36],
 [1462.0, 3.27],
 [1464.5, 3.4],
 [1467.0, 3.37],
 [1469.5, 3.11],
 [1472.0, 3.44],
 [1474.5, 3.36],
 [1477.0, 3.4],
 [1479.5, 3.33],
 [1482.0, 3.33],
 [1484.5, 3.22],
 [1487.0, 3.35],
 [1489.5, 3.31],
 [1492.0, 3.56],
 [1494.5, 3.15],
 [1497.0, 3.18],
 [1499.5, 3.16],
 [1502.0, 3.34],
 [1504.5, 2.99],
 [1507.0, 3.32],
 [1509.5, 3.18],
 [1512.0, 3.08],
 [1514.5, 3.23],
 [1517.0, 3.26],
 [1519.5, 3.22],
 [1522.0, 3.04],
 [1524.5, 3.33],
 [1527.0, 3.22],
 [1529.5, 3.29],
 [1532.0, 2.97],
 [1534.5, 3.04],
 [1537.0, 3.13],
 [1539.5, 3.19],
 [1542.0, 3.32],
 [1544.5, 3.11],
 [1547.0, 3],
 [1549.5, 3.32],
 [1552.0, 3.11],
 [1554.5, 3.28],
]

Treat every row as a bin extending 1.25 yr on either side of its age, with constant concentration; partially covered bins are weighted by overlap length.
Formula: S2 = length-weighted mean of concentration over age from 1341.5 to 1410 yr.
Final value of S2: 3.26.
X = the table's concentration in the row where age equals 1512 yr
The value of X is 3.08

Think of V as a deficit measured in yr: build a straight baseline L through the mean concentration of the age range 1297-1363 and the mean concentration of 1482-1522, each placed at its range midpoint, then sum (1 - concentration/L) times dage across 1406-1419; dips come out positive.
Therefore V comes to -0.3 yr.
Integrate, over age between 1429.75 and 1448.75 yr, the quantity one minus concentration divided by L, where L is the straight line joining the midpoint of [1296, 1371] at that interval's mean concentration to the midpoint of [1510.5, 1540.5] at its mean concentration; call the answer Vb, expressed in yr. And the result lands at 1.9 yr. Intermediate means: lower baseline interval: 3.22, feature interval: 2.88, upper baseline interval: 3.17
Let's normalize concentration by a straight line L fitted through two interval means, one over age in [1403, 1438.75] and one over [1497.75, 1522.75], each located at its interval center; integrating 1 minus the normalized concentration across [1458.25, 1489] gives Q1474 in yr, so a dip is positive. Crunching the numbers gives -2.2 yr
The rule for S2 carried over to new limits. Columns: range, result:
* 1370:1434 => 3.15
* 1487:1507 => 3.25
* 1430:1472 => 3.1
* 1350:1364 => 3.23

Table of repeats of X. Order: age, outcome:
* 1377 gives 3.2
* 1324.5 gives 3.03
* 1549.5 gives 3.32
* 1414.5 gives 3.32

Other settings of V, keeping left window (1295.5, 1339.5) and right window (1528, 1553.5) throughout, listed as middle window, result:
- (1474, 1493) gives -1.2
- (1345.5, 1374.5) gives -0.6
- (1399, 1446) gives 2.1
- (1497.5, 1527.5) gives -0.4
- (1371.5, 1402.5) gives -0.8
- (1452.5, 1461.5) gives -0.3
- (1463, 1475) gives -0.6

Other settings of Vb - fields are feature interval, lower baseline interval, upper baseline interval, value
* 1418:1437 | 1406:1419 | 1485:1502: 3.10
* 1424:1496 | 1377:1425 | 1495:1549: 1.63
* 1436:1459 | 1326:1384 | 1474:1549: 0.44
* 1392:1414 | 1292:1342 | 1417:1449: -2.03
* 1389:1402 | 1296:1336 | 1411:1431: -0.84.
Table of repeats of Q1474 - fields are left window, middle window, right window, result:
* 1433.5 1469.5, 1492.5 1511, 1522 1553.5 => -0.2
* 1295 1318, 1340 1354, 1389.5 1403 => -0.1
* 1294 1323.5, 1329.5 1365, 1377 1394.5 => 0.1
